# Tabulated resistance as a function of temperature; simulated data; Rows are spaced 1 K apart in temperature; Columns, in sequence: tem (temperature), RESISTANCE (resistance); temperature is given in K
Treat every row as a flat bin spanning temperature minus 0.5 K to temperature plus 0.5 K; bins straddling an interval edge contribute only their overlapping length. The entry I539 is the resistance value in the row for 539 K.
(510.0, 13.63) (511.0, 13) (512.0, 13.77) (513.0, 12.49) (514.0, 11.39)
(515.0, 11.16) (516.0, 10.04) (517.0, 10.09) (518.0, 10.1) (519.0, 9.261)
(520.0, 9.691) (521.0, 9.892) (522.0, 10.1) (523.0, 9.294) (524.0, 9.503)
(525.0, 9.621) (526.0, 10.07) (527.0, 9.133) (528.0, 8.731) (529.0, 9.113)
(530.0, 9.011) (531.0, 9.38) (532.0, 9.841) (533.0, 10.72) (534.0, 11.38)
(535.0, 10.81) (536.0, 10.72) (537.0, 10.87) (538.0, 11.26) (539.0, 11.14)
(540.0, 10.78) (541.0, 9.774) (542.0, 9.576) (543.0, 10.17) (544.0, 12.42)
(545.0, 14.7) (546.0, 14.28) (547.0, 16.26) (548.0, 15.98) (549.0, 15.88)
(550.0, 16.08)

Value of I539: 11.14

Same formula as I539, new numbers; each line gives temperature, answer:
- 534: 11.38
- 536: 10.72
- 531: 9.38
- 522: 10.1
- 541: 9.774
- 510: 13.63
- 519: 9.261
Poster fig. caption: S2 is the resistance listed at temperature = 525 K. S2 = 9.621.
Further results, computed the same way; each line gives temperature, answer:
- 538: 11.26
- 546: 14.28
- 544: 12.42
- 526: 10.07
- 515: 11.16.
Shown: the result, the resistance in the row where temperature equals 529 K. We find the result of 9.113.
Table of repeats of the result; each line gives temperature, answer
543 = 10.17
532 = 9.841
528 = 8.731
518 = 10.1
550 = 16.08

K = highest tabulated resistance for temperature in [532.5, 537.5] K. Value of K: 11.38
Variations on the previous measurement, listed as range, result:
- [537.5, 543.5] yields 11.26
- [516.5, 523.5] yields 10.1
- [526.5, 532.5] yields 9.841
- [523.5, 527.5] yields 10.07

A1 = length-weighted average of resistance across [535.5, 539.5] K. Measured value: 11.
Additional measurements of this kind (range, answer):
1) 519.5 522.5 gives 9.89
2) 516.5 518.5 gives 10.1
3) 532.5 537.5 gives 10.9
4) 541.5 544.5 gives 10.7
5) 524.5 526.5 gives 9.85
